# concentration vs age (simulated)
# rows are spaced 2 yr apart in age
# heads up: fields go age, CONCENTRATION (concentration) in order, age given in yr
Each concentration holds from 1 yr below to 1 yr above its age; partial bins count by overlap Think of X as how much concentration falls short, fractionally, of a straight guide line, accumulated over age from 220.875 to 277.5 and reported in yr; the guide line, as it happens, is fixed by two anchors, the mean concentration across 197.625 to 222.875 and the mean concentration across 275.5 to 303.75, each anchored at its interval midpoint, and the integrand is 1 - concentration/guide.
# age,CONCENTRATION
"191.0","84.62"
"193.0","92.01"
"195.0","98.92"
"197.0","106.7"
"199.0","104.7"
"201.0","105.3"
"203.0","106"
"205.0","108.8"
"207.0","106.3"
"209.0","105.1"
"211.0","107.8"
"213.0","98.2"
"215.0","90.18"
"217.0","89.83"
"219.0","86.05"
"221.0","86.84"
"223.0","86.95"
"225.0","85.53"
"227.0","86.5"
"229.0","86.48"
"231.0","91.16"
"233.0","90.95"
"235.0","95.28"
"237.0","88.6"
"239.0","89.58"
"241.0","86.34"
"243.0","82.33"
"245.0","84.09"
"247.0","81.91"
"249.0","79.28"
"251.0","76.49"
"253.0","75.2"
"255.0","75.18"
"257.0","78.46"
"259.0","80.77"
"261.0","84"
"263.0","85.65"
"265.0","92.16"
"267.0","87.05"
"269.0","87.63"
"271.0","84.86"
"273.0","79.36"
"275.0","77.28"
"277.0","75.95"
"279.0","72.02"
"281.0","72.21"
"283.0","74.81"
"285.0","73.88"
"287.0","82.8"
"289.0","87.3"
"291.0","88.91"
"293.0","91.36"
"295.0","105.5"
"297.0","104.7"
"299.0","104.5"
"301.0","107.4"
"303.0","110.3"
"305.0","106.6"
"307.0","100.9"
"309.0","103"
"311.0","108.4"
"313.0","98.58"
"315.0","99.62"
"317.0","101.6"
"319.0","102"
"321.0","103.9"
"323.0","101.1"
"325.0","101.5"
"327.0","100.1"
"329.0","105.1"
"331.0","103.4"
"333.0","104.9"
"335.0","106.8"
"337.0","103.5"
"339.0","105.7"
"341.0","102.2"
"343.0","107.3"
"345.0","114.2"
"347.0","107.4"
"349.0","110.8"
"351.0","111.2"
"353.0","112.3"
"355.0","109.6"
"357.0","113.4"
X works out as 6.0 yr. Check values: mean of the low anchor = 99.3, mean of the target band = 84.2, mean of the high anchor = 89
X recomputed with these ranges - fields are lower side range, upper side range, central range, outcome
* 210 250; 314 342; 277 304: 2.14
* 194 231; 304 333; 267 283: 3.43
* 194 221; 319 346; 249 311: 9.13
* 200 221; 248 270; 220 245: 1.01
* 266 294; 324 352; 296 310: -2.22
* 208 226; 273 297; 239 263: 1.89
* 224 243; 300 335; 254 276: 2.63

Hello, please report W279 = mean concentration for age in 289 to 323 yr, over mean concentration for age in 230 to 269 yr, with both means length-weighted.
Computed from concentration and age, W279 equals 1.2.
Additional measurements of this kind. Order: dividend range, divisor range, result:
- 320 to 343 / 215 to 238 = 1.17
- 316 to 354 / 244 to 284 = 1.32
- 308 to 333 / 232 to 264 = 1.23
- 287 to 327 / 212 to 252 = 1.16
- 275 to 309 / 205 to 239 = 0.98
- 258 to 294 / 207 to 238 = 0.89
